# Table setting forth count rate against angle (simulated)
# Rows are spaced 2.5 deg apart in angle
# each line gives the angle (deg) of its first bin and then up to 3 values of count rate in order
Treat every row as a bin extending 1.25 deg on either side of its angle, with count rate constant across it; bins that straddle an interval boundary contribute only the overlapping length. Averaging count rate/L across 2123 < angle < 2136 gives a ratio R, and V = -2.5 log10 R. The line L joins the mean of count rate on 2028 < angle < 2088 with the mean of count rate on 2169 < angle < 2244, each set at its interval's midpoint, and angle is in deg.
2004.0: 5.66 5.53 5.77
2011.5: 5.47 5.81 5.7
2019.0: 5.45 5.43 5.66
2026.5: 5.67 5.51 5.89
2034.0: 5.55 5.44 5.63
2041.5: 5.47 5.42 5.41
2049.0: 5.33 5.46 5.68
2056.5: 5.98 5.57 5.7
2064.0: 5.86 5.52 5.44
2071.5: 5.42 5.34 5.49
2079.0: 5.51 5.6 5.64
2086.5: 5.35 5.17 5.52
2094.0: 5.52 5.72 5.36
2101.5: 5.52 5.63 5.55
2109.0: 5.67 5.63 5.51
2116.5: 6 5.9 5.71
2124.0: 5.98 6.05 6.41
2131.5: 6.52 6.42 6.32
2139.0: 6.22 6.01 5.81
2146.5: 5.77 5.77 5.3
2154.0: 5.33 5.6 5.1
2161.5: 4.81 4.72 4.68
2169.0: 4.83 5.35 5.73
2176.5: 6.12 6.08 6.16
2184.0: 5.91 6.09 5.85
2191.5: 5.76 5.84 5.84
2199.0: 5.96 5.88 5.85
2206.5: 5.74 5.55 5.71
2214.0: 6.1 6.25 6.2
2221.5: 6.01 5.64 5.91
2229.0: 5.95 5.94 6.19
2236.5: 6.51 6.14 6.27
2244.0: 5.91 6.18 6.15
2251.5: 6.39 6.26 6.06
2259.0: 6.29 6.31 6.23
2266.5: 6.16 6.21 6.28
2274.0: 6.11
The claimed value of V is -0.100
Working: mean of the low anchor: 5.55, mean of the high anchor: 5.93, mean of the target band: 6.28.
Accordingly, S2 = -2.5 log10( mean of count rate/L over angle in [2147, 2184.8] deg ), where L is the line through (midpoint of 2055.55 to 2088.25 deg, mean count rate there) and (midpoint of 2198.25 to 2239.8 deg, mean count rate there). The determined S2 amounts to 0.08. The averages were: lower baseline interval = 5.56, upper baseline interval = 5.97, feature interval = 5.43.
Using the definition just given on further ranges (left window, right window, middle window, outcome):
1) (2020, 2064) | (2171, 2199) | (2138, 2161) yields 0.04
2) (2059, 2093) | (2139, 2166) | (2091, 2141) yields -0.08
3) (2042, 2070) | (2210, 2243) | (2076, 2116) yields 0.03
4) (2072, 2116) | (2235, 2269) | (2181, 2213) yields 0.02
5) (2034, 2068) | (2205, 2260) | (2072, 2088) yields 0.03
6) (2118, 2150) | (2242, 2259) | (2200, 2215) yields 0.06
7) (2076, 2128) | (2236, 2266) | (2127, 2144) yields -0.09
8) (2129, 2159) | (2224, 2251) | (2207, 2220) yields 0.02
